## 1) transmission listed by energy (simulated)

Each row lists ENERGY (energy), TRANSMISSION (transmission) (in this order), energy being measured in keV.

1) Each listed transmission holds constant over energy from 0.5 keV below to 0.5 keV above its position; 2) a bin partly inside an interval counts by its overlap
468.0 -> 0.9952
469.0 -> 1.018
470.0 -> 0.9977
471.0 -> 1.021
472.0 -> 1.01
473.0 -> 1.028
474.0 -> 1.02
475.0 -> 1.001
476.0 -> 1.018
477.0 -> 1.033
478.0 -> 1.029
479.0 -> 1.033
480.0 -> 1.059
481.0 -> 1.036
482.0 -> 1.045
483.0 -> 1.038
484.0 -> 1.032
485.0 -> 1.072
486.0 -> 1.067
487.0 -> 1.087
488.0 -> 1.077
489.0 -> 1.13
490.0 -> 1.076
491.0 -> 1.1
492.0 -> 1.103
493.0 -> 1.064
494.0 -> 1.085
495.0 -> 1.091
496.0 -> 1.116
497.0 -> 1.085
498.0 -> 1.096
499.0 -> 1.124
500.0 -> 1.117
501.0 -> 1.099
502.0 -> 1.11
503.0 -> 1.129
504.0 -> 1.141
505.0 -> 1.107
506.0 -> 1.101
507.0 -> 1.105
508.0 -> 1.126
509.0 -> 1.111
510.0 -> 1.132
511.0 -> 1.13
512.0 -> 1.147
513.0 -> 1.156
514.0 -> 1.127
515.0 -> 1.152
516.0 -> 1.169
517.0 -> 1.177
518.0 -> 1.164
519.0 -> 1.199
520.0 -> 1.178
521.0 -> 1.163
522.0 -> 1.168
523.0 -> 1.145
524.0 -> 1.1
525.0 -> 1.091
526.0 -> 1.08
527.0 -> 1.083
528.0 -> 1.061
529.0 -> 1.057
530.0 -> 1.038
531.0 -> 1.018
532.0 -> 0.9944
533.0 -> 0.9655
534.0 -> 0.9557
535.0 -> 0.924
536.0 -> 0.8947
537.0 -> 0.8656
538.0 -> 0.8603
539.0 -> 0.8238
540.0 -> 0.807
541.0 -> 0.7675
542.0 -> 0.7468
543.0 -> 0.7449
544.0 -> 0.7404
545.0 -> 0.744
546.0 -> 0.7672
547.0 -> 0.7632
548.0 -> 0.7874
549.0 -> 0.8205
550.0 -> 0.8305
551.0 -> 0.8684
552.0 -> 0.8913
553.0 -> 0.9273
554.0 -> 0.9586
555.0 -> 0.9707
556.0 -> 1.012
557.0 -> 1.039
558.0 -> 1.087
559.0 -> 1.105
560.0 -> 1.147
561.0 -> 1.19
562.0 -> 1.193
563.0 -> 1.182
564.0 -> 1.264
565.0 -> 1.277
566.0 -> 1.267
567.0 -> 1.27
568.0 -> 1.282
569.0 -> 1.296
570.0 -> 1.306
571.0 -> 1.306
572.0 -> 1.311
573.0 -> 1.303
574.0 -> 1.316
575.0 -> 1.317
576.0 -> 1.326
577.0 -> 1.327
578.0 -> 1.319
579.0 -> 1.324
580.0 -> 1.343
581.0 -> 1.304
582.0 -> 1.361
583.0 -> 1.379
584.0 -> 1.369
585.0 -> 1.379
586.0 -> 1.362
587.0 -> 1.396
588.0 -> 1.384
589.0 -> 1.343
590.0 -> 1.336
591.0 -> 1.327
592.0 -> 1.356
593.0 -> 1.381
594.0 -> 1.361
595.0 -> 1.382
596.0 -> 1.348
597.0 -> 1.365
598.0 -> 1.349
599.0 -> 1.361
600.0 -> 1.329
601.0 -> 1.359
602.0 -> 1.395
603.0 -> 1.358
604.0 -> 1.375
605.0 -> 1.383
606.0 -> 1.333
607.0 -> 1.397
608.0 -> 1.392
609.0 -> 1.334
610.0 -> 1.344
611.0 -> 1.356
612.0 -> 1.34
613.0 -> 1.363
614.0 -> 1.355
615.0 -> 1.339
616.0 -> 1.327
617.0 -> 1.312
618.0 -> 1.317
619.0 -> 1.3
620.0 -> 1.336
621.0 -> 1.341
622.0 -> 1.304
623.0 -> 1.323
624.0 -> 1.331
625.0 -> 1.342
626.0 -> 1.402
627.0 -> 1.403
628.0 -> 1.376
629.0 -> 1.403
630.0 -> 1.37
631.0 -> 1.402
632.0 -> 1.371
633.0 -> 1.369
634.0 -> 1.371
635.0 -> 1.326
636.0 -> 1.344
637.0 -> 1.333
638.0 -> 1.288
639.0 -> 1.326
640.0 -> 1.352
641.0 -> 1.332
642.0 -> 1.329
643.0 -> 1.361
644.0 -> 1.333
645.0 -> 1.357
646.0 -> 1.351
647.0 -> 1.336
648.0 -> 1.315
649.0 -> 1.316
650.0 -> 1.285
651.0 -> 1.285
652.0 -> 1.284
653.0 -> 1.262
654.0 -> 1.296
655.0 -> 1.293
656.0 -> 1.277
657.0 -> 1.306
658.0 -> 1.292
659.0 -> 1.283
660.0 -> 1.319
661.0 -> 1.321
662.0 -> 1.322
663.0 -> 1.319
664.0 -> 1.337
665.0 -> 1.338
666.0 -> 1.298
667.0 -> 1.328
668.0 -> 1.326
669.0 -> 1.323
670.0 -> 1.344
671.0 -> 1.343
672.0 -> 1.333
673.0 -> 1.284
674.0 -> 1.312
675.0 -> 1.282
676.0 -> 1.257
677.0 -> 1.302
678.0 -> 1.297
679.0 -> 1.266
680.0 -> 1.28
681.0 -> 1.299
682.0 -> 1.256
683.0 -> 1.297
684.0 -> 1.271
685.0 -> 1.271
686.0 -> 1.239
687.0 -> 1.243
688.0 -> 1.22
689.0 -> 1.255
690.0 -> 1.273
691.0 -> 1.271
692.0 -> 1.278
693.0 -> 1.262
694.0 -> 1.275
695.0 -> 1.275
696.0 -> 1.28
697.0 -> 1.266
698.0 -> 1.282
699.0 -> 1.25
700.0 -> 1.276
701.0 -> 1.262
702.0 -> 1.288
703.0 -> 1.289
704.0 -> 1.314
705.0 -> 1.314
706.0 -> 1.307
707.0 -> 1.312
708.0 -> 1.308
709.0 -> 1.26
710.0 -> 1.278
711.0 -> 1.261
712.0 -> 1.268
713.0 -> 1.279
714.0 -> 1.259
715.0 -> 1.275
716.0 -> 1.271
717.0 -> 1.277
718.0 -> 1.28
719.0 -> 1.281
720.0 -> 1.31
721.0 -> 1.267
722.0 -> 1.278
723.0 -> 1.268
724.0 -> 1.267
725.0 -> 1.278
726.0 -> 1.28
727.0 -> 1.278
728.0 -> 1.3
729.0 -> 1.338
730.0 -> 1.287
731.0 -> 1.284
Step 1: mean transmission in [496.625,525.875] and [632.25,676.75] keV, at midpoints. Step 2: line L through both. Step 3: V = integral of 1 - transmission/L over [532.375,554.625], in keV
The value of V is 6.3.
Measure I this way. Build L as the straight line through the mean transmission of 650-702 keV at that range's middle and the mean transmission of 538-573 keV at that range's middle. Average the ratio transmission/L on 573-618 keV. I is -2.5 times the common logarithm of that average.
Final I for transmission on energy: -0.22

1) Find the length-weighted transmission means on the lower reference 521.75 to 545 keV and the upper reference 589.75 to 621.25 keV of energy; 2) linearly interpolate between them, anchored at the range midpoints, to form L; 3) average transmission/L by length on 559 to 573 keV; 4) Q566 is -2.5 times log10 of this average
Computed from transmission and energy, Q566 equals -0.109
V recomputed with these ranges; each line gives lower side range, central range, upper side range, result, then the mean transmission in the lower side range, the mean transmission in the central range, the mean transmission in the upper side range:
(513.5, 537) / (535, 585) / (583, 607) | 5.9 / 1.08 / 1.09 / 1.36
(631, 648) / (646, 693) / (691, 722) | 0.7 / 1.34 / 1.29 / 1.28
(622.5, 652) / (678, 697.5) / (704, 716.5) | 0.5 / 1.34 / 1.27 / 1.28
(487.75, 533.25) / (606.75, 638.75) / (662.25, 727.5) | -3.5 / 1.11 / 1.35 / 1.29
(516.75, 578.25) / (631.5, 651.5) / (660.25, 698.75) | -1.8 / 1.06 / 1.33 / 1.29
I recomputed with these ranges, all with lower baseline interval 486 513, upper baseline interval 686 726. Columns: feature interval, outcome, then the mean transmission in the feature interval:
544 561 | 0.24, 0.923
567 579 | -0.12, 1.31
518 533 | 0.03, 1.1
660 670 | -0.07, 1.32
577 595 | -0.15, 1.35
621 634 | -0.13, 1.37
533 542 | 0.30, 0.862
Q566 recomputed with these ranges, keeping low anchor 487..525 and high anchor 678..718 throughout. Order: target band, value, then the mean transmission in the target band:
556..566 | 0.00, 1.16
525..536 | 0.13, 1.02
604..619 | -0.12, 1.35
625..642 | -0.11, 1.36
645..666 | -0.06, 1.31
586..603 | -0.14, 1.36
